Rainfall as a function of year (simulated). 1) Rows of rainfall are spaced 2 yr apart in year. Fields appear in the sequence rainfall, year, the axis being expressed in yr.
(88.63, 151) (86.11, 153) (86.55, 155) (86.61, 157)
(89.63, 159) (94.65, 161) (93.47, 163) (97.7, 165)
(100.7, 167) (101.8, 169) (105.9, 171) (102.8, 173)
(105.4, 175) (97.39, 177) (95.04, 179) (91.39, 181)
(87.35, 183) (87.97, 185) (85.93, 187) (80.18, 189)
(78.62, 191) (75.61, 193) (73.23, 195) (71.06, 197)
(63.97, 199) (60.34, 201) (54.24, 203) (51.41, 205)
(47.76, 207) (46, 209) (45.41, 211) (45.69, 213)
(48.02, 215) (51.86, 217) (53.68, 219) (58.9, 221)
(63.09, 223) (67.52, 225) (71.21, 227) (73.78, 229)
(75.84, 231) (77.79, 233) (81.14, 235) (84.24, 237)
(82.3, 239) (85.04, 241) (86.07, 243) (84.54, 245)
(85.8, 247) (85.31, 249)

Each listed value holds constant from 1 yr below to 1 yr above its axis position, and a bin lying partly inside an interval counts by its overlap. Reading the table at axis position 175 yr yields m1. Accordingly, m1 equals 105.4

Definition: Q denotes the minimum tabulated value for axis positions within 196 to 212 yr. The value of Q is 45.41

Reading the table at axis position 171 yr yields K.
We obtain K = 105.9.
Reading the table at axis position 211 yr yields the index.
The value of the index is 45.41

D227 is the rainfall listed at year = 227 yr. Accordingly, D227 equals 71.21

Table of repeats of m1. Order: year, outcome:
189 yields 80.18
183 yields 87.35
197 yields 71.06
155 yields 86.55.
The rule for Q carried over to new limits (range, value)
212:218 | 45.69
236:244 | 82.3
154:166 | 86.55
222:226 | 63.09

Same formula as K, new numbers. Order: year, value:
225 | 67.52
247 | 85.8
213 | 45.69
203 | 54.24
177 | 97.39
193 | 75.61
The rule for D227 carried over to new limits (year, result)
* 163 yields 93.47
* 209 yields 46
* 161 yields 94.65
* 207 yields 47.76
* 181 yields 91.39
